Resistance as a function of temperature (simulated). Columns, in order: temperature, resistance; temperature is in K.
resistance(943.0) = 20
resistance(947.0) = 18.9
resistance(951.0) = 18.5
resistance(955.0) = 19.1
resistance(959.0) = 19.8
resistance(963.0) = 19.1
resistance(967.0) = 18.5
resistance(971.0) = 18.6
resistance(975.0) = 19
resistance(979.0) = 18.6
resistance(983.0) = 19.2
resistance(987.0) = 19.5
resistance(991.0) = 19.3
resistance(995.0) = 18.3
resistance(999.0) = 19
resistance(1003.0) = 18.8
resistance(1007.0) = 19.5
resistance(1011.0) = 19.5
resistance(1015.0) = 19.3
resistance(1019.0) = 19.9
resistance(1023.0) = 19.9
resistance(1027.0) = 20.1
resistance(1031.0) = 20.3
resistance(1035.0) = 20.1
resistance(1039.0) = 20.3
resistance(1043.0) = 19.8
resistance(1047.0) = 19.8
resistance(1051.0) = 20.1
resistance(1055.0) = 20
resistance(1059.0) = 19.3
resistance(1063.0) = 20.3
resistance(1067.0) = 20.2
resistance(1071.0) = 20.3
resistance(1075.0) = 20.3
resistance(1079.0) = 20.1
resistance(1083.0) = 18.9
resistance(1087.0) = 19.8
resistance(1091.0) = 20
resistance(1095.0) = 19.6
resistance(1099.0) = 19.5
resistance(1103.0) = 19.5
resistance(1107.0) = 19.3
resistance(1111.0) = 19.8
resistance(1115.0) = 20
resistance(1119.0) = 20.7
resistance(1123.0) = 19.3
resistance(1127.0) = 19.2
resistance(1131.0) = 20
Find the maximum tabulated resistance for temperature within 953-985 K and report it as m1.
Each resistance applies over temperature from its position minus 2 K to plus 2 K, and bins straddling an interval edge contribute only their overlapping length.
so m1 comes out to 19.8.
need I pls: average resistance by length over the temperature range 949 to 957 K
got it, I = 18.8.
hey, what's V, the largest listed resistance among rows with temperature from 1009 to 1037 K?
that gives 20.3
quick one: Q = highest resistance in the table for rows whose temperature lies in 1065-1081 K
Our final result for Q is 20.3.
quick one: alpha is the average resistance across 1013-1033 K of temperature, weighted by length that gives 19.9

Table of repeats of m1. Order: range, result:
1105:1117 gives 20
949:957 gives 19.1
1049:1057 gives 20.1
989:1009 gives 19.5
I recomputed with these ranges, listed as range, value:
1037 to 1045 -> 20.1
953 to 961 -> 19.5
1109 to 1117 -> 19.9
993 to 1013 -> 19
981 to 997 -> 19.1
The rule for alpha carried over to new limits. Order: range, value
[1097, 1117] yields 19.6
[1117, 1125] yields 20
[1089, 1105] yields 19.6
